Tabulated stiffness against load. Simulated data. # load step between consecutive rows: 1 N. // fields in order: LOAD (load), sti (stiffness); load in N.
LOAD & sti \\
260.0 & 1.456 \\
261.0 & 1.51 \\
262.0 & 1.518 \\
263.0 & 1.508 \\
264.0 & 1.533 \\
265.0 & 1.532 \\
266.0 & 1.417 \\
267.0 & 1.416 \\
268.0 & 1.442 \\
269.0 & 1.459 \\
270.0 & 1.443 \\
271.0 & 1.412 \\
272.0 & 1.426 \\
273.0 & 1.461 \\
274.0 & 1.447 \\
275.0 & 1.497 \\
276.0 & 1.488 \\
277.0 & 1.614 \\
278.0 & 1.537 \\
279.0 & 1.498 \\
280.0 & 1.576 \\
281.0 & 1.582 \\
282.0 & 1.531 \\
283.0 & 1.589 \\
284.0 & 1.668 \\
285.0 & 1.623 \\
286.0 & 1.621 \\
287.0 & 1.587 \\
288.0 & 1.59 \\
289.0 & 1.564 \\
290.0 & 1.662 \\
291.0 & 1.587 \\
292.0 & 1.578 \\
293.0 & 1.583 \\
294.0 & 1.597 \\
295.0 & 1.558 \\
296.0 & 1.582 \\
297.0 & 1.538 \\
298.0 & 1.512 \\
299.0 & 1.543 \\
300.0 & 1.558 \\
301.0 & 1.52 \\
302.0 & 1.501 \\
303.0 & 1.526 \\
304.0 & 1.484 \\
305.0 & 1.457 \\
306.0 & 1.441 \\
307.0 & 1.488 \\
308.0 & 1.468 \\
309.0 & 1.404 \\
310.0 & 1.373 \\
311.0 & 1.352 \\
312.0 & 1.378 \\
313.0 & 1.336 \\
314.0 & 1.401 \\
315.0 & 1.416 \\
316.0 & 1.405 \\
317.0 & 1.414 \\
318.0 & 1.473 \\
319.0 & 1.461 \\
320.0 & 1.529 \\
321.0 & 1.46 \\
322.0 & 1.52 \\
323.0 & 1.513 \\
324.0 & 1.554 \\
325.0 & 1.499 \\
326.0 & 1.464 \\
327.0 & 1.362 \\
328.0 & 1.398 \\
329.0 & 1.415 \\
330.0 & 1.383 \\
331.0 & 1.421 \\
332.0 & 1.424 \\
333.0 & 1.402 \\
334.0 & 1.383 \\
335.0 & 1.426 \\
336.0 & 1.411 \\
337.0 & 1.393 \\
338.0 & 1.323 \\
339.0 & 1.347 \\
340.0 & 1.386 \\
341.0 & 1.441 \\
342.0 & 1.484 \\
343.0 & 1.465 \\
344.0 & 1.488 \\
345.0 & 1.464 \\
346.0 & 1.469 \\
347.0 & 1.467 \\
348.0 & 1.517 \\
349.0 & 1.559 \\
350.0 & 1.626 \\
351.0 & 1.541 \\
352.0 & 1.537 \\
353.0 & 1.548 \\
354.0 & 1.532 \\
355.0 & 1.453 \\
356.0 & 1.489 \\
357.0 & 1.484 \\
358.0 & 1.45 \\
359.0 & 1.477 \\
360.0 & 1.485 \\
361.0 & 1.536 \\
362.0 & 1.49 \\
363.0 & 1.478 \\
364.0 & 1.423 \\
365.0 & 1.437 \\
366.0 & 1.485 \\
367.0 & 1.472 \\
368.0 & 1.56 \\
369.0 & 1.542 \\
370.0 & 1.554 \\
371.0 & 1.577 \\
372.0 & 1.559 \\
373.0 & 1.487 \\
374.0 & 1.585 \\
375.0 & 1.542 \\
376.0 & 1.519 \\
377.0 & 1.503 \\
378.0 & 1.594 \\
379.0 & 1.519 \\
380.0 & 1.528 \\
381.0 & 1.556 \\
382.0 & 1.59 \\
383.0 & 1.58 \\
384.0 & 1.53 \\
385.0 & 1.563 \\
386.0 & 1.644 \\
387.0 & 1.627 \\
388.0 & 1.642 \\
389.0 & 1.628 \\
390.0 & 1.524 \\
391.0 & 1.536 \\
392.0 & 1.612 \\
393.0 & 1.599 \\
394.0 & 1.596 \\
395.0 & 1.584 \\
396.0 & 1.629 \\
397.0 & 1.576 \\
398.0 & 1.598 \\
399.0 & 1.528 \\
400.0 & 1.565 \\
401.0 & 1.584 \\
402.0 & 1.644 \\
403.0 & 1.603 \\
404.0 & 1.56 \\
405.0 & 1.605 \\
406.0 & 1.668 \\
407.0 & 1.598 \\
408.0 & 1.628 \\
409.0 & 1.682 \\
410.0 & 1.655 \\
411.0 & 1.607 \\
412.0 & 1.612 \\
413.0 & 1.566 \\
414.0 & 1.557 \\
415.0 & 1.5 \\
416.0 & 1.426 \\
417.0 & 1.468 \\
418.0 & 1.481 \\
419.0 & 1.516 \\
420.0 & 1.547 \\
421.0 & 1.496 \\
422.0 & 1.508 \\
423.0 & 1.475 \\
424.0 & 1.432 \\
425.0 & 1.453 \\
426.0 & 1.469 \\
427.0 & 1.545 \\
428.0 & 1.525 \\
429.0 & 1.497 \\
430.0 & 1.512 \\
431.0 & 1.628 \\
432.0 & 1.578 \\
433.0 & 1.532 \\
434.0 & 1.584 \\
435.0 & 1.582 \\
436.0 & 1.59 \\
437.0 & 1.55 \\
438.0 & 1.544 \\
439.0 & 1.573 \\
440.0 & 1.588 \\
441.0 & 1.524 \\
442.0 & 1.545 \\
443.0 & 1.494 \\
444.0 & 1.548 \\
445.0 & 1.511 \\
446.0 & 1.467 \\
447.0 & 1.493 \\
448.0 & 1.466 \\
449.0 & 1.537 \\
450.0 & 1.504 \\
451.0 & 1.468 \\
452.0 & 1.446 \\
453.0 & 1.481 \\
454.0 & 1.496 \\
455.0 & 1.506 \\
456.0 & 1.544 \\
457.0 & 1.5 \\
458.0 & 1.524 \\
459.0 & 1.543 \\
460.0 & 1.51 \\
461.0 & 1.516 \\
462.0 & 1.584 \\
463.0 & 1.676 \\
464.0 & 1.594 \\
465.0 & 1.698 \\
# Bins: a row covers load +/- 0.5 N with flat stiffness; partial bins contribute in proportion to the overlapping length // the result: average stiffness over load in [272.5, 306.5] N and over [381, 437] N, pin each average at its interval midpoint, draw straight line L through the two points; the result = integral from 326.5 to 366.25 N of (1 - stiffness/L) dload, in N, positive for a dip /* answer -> 2.54 N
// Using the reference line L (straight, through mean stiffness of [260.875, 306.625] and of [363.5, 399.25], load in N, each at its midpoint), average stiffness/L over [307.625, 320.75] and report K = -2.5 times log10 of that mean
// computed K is 0.09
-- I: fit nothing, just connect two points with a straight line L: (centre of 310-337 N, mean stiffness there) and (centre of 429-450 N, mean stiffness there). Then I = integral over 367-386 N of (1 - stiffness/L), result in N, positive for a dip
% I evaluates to -0.9 N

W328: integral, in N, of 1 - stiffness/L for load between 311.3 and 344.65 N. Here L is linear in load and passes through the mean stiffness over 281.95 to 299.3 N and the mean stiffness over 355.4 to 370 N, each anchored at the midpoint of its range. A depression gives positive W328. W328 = 2.3 N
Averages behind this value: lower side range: 1.59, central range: 1.43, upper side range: 1.49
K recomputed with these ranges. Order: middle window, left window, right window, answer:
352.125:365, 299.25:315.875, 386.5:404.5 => 0.031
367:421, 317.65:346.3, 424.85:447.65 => -0.051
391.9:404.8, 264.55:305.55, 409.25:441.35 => -0.038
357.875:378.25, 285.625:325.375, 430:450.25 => 0.005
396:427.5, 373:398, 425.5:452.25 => -0.001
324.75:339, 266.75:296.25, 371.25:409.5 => 0.115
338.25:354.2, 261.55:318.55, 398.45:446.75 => 0.025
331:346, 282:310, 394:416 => 0.106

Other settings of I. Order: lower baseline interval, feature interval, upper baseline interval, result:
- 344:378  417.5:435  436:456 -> -0.04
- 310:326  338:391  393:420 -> -0.06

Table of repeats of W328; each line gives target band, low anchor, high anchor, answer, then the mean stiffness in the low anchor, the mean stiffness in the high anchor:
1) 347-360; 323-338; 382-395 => -0.2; 1.42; 1.59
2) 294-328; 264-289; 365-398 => 1.4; 1.52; 1.56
